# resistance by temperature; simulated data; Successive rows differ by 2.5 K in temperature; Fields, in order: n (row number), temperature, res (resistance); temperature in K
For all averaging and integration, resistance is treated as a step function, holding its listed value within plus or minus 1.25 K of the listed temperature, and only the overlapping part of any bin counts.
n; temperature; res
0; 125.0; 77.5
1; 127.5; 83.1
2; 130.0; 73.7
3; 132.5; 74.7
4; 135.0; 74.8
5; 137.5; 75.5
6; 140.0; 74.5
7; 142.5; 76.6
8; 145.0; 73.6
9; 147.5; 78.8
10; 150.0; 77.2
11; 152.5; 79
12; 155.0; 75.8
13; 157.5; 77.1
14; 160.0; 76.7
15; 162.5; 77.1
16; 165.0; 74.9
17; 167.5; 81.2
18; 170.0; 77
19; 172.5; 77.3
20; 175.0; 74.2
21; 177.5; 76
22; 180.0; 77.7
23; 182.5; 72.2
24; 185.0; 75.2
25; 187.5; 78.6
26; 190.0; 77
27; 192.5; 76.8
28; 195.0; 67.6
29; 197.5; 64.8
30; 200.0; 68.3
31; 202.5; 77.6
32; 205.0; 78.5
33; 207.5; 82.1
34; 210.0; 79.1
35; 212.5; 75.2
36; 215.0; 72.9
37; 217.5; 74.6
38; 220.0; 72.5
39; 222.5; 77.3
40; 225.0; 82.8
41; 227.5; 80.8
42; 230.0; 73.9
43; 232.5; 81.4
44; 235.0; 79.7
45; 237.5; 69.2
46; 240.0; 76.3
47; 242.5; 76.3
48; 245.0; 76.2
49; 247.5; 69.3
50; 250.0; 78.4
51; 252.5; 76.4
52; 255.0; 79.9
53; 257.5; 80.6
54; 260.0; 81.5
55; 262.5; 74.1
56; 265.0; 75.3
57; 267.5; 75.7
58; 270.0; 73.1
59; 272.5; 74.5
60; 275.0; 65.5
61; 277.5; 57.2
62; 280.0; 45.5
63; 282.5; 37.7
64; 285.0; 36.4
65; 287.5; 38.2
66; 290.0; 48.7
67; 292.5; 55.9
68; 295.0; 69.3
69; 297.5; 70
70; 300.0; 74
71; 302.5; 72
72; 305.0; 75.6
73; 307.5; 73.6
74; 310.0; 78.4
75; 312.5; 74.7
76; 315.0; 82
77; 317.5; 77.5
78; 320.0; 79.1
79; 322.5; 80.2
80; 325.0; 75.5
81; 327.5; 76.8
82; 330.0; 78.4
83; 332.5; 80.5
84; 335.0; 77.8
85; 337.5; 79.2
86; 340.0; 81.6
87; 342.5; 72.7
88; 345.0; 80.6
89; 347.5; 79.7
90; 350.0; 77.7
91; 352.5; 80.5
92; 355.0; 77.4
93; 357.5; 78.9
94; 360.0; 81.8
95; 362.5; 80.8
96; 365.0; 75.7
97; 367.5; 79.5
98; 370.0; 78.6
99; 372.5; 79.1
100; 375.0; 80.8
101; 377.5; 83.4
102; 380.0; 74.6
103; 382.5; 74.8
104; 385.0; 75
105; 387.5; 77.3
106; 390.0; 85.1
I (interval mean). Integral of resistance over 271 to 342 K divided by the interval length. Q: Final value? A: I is 68.5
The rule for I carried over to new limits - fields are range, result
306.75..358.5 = 78.3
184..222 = 74.8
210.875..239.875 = 76.4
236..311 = 67.8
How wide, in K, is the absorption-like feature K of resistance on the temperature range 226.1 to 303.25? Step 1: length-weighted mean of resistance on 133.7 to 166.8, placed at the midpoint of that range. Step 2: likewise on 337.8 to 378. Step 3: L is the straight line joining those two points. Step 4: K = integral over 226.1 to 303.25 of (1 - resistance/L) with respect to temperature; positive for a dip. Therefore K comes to 9.3 K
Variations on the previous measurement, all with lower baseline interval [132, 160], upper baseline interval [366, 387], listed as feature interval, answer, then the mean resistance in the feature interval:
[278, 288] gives 4.72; 40.9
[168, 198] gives 0.62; 74.9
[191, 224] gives 0.96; 74.5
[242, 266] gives 0.09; 76.8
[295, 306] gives 0.72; 72.4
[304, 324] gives 0.00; 77.6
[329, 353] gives -0.30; 78.8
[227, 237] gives -0.15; 78.1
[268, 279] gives 1.37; 67.6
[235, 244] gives 0.26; 74.8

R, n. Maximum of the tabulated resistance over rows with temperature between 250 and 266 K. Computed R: 81.5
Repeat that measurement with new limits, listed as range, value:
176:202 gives 78.6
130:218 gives 82.1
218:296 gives 82.8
